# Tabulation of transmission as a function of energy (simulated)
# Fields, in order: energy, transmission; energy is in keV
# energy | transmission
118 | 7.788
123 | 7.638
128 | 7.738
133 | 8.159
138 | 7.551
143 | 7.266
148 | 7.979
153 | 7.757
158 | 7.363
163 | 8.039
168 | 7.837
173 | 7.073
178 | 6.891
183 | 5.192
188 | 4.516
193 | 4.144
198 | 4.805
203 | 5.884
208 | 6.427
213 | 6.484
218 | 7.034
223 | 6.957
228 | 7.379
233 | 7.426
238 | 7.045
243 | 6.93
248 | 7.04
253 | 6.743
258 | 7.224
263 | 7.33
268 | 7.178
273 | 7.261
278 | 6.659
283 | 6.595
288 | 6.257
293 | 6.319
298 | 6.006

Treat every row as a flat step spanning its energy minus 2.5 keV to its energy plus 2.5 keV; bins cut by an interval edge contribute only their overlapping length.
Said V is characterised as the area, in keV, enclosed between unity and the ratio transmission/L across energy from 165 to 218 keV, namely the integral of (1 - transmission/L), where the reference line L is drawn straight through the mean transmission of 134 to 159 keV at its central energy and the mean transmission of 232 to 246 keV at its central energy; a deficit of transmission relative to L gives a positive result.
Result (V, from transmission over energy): 9.9 keV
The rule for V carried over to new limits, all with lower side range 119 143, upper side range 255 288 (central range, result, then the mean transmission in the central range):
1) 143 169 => -0.53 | 7.74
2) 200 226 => 2.66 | 6.54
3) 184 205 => 7.24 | 4.84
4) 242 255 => 0.35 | 6.91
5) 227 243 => -0.11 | 7.22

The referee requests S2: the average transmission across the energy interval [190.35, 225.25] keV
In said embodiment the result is 5.95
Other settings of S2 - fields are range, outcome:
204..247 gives 6.93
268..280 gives 7.02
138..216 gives 6.55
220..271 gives 7.13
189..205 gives 4.87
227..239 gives 7.3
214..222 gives 6.92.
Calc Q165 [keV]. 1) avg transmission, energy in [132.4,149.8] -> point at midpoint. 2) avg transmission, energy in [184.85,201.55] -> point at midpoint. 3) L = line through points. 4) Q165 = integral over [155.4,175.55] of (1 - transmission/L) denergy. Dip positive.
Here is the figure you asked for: -4.4 keV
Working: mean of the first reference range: 7.68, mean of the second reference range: 4.6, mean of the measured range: 7.58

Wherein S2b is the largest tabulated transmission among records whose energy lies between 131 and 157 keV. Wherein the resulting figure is 8.159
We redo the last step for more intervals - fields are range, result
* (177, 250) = 7.426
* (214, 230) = 7.379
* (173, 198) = 7.073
